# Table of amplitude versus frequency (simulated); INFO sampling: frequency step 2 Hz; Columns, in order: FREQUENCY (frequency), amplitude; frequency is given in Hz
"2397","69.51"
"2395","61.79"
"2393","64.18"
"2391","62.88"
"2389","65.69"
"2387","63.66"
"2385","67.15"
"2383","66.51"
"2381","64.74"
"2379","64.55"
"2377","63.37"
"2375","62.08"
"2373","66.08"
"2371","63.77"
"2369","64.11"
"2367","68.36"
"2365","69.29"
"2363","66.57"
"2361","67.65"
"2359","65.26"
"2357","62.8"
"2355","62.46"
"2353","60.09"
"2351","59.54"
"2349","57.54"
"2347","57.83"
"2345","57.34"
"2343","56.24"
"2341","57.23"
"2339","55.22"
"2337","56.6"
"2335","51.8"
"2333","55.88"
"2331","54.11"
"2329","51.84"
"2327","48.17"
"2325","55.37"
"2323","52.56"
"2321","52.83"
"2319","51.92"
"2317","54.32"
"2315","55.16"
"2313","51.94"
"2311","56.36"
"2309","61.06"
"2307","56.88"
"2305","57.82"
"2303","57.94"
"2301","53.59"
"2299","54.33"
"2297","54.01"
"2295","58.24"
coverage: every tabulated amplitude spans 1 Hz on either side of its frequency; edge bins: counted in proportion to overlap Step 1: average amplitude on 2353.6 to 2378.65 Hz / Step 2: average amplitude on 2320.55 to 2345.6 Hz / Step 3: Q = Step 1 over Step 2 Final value 1.20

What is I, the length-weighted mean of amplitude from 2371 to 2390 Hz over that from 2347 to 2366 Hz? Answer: 1.0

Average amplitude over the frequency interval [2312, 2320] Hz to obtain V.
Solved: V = 53.3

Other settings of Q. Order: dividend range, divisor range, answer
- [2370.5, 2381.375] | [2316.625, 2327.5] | 1.22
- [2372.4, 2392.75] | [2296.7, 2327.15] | 1.18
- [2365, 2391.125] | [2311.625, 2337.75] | 1.22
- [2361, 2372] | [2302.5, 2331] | 1.22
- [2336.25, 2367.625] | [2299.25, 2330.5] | 1.12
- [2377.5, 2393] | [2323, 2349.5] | 1.18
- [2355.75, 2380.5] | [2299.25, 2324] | 1.18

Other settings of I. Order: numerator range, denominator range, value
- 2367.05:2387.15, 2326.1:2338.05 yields 1.22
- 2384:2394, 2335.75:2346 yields 1.15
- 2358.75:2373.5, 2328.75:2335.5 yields 1.24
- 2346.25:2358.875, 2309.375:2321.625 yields 1.12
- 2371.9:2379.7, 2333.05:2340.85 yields 1.16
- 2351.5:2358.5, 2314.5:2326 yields 1.15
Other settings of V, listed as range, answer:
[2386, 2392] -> 64.1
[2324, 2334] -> 53.1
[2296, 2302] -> 54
